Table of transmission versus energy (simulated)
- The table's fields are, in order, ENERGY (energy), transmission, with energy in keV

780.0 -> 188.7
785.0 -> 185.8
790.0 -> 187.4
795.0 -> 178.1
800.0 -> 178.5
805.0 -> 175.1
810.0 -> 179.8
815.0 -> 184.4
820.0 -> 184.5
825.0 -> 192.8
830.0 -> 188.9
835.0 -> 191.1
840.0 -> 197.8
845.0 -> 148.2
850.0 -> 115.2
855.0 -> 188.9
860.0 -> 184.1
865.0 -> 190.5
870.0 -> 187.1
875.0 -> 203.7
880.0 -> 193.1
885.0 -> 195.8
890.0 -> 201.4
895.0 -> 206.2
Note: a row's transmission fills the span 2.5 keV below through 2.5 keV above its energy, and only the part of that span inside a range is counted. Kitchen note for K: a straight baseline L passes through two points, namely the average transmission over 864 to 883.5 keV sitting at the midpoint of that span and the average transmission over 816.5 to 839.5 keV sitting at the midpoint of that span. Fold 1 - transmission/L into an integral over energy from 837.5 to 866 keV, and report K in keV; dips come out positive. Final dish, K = 3.3 keV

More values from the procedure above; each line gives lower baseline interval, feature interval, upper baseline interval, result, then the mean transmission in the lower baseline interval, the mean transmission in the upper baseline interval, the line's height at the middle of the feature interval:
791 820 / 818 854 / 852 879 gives 2.0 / 180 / 190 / 185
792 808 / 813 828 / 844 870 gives -1.1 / 178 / 168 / 174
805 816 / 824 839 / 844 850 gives -3.7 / 180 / 134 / 154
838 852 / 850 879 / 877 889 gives -1.5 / 154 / 196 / 175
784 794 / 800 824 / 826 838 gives 0.9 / 185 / 191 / 188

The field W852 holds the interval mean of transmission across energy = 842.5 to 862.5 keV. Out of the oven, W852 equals 159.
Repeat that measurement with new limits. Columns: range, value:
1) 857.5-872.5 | 187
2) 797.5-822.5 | 180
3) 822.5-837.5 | 191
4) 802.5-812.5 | 177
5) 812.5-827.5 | 187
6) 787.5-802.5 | 181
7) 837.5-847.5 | 173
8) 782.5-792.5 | 187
